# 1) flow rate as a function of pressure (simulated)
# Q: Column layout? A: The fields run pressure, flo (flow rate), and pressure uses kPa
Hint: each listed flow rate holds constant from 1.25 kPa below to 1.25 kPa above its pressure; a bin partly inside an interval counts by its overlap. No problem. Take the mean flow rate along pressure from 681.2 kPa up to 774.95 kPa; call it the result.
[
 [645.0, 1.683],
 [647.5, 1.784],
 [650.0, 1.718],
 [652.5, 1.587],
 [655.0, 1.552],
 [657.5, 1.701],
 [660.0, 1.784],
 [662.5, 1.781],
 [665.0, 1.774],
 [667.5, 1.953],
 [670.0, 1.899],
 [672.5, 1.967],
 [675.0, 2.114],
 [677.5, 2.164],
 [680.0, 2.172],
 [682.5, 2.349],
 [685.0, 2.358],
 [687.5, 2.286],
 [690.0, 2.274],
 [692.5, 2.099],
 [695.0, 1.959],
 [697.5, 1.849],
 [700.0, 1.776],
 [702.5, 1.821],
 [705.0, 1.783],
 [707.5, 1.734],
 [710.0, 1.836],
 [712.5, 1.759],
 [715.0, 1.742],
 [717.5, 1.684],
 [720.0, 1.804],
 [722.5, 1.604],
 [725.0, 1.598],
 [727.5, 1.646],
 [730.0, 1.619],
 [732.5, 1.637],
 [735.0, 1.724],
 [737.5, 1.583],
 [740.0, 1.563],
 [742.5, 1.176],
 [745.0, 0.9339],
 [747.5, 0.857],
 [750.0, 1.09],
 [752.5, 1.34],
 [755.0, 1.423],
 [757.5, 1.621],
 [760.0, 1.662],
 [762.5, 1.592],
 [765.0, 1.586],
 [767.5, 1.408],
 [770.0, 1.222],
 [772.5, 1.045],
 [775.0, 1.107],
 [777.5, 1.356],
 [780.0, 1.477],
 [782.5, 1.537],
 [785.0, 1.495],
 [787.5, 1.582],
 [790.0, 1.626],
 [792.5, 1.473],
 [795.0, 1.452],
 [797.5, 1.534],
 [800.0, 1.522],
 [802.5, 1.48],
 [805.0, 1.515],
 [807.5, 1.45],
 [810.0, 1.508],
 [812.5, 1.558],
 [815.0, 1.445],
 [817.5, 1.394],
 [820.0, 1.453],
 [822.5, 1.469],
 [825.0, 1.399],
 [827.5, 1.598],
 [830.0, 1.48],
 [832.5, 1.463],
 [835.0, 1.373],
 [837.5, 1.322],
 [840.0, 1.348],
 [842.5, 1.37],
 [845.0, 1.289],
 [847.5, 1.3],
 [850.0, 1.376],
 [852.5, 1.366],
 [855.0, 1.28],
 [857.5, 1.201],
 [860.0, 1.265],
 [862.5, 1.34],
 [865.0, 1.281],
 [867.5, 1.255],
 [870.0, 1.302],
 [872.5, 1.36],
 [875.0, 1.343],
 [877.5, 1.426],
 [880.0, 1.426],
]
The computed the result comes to 1.64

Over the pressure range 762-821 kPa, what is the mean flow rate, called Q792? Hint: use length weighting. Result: 1.45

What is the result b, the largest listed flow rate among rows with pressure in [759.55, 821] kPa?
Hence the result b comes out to 1.662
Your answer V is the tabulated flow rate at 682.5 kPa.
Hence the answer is 2.349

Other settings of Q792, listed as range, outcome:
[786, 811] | 1.51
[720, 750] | 1.45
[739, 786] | 1.34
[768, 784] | 1.3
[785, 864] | 1.43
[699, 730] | 1.73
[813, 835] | 1.46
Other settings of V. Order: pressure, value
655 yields 1.552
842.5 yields 1.37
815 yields 1.445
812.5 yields 1.558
